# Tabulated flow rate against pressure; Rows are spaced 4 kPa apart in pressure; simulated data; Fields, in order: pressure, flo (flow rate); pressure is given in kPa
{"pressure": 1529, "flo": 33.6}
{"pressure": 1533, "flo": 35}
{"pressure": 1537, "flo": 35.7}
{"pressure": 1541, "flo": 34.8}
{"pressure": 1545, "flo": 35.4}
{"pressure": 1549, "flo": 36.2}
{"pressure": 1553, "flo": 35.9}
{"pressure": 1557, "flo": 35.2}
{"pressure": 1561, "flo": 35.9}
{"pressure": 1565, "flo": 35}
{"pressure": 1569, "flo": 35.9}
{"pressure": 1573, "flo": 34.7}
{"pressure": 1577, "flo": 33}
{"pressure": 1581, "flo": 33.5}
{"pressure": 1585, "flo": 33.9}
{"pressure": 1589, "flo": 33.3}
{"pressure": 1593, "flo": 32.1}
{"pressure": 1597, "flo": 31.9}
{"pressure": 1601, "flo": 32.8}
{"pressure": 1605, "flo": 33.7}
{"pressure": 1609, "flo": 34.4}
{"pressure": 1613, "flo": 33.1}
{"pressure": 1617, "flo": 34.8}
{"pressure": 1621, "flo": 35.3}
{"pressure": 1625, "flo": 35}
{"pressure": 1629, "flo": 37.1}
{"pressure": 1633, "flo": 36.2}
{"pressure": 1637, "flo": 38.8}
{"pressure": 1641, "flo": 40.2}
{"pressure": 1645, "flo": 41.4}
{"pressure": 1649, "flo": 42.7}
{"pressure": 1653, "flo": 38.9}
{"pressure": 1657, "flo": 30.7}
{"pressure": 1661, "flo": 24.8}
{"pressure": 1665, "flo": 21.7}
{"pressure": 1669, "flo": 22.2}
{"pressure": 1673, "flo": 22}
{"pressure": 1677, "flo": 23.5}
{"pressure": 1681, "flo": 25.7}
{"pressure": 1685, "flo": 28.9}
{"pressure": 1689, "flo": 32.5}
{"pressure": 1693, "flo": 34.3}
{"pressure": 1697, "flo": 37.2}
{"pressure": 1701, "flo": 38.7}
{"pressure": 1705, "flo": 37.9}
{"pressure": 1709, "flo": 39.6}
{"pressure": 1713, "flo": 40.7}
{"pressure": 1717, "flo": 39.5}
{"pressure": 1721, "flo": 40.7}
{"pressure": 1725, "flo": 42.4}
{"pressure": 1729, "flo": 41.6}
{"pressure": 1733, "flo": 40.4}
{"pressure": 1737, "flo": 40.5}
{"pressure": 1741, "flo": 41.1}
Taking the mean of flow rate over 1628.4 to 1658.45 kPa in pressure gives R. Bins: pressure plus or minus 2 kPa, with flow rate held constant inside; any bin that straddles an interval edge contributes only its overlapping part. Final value 38.4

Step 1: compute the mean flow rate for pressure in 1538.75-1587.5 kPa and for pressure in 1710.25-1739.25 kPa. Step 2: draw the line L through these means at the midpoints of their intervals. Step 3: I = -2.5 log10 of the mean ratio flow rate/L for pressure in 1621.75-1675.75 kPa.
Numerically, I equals 0.147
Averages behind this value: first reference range 34.9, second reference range 40.8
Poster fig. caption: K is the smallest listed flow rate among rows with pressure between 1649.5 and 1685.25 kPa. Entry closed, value 21.7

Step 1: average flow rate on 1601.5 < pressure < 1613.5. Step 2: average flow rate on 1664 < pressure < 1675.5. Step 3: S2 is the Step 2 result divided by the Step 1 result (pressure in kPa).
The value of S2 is 0.65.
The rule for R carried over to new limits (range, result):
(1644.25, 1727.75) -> 33.6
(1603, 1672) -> 34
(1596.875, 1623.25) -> 33.9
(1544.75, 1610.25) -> 34.3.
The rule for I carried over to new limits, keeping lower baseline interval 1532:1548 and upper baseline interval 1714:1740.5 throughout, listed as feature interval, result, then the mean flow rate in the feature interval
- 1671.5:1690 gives 0.44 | 26.3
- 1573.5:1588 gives 0.09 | 33.6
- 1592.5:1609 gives 0.13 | 32.9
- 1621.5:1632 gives 0.06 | 36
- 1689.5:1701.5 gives 0.11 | 36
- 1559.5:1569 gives 0.02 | 35.5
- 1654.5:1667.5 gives 0.43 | 26.1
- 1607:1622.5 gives 0.10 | 34.4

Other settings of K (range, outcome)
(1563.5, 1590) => 33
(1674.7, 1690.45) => 23.5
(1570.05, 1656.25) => 31.9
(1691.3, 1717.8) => 34.3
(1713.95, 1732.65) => 39.5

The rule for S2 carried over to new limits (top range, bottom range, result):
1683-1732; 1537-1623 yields 1.10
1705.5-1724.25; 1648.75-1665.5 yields 1.27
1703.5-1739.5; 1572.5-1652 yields 1.14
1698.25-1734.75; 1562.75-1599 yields 1.19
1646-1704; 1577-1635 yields 0.90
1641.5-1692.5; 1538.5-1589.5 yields 0.86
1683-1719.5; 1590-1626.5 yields 1.09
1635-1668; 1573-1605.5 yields 1.04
